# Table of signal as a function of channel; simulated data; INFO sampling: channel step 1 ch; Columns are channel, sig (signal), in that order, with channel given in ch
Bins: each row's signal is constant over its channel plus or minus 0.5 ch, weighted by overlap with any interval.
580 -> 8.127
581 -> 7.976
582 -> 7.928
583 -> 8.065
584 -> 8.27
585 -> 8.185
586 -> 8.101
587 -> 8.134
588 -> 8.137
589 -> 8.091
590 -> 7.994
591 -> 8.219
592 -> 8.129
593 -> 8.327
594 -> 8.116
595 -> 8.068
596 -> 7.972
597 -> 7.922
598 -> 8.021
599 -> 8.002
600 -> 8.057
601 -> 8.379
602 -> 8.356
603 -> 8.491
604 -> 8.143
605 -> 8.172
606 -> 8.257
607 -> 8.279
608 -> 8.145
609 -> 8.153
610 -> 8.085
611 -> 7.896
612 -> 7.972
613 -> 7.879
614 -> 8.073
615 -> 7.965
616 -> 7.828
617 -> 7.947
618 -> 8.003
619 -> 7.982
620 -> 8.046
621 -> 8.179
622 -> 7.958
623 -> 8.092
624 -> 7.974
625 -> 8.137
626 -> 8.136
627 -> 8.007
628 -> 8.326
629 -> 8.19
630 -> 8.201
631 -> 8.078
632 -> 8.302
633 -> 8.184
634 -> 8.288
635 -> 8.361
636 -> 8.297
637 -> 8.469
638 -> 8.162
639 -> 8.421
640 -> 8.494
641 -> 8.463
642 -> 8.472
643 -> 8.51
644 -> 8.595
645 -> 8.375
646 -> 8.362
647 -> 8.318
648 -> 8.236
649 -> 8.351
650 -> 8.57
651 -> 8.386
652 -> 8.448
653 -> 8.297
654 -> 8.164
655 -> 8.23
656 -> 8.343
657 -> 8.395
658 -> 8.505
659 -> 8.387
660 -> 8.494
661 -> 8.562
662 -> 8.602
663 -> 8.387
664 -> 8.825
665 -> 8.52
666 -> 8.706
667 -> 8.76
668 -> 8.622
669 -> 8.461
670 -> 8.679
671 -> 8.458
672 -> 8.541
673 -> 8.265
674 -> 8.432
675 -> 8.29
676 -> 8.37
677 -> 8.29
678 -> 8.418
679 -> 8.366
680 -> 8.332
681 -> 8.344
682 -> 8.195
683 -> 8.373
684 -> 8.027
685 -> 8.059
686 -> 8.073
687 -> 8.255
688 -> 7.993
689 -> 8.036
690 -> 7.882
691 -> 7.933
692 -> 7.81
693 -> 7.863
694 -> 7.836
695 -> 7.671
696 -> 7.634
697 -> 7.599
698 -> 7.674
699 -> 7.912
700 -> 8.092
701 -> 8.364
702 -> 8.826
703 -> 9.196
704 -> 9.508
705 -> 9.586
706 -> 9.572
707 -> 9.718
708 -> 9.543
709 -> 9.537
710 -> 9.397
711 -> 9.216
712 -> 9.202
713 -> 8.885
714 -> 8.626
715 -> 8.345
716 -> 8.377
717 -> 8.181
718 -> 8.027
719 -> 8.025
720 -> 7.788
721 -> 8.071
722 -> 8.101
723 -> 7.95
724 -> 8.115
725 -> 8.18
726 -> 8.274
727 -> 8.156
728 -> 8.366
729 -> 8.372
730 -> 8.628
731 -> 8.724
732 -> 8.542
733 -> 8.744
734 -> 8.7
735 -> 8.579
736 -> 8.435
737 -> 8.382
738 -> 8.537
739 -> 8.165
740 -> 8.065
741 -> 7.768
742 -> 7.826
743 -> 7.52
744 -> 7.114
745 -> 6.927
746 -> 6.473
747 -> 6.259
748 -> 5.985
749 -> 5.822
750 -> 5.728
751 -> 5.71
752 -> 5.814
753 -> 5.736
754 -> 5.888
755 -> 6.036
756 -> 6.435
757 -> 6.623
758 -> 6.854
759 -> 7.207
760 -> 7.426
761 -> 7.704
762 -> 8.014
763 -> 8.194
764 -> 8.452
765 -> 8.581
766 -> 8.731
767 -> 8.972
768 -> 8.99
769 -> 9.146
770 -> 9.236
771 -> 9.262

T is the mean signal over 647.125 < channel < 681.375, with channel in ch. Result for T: 8.44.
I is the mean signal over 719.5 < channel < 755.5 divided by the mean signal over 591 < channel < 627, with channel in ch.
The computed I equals 0.93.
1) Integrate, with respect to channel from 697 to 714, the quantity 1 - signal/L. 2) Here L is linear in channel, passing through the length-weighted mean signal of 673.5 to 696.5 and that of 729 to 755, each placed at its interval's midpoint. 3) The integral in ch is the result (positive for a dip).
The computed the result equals -2.4 ch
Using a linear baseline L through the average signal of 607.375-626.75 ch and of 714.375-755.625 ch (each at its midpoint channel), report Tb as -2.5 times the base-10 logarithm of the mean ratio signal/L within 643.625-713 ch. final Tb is -0.09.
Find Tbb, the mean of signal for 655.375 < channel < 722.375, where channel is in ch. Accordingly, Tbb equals 8.44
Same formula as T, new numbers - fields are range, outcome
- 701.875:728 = 8.7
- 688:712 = 8.54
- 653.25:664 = 8.42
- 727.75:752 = 7.6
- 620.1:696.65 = 8.29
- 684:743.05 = 8.38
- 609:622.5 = 7.99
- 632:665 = 8.4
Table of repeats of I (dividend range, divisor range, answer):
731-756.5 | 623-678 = 0.86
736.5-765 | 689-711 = 0.83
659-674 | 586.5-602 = 1.05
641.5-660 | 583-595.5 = 1.03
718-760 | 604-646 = 0.91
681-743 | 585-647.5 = 1.03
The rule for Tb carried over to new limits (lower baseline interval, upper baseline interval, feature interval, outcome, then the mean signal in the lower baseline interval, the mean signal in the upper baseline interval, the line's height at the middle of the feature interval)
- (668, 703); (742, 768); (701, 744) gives -0.13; 8.18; 7.02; 7.56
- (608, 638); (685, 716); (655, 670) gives -0.03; 8.11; 8.52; 8.31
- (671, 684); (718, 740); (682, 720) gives -0.01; 8.34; 8.31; 8.33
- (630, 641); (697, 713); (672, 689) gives 0.06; 8.31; 8.97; 8.74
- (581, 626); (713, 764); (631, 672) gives -0.07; 8.09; 7.61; 7.92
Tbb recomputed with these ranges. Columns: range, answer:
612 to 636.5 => 8.1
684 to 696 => 7.94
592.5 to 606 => 8.16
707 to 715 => 9.18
